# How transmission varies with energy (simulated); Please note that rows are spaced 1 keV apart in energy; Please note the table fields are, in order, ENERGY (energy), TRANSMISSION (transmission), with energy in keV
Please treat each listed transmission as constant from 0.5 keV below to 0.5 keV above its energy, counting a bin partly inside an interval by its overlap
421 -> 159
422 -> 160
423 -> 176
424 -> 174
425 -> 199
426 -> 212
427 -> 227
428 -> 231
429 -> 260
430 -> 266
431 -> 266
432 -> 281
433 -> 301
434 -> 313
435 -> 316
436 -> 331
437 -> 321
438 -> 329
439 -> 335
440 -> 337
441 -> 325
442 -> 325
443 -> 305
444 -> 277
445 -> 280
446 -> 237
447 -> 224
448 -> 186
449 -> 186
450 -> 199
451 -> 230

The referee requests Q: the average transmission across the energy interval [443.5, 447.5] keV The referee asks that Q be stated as 254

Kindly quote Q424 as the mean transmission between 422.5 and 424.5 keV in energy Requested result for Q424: 175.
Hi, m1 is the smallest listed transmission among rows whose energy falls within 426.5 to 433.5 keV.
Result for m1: 227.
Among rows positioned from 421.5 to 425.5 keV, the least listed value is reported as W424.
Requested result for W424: 160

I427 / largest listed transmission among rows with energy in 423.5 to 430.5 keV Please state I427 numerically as 266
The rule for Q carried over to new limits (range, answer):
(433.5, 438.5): 322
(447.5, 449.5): 186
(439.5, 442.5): 329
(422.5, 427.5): 198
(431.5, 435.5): 303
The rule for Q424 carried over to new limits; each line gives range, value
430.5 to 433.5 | 283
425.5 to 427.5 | 220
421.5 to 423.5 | 168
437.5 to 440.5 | 334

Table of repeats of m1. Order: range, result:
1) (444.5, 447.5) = 224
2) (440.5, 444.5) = 277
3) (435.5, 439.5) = 321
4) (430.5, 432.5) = 266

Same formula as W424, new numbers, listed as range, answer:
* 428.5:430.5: 260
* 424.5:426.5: 199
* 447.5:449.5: 186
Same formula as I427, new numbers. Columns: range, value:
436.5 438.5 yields 329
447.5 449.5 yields 186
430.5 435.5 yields 316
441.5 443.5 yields 325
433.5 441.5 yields 337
